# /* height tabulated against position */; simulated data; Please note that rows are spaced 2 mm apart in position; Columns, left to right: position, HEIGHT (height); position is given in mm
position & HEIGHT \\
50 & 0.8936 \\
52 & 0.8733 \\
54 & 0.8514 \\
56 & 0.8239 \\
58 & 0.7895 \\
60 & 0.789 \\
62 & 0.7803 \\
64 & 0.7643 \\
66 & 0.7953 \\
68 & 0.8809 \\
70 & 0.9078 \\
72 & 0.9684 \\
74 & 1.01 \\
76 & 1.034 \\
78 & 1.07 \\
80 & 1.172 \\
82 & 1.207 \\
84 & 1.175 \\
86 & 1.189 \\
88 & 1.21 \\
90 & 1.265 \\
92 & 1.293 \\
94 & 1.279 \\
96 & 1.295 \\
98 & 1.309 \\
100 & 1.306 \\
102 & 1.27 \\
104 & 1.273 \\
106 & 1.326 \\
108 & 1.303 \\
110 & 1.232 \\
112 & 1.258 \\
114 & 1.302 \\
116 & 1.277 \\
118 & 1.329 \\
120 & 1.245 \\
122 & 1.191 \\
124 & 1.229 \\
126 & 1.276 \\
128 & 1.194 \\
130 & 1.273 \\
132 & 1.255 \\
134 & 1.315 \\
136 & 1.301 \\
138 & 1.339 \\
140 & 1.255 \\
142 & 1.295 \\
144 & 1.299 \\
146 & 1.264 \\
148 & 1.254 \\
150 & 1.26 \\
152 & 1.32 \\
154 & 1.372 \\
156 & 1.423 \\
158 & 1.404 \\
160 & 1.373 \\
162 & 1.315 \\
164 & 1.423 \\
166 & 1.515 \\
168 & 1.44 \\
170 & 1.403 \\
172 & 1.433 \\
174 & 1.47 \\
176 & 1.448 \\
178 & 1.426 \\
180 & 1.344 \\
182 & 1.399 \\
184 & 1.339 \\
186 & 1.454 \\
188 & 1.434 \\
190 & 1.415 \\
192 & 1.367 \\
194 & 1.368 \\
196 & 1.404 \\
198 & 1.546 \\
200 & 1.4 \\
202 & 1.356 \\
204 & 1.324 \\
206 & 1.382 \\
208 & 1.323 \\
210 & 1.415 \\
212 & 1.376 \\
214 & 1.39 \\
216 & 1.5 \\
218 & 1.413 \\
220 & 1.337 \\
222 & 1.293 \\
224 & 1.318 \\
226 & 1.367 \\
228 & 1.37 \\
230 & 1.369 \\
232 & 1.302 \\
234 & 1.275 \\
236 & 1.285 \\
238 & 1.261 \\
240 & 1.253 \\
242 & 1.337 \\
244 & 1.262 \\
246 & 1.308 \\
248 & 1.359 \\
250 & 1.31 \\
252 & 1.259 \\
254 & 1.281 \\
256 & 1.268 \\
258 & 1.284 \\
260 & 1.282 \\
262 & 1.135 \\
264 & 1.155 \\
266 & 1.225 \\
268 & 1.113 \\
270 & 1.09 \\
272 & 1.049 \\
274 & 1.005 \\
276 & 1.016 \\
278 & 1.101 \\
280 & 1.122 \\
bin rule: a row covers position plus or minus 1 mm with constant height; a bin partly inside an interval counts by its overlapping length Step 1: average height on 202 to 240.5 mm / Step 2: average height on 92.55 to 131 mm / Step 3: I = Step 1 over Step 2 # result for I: 1.06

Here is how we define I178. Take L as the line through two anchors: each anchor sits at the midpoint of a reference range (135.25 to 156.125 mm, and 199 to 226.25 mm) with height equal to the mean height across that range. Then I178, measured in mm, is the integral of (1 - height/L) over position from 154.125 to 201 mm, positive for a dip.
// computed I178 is -2.8 mm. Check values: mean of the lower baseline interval 1.3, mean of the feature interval 1.41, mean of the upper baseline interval 1.37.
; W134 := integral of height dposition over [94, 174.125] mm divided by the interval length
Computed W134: 1.31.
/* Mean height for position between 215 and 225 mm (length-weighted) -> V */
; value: 1.37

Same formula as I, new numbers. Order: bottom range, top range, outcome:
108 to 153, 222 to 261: 1.02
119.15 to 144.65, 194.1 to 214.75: 1.10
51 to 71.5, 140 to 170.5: 1.63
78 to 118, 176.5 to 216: 1.11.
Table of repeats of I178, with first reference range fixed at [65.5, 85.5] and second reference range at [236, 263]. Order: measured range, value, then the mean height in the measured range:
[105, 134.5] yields -4.6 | 1.27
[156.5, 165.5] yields -1.8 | 1.39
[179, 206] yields -4.5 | 1.4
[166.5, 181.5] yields -3.3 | 1.43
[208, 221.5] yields -1.8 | 1.39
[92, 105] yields -2.7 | 1.29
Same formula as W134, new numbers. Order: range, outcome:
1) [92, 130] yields 1.27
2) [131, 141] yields 1.29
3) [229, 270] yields 1.26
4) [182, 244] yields 1.36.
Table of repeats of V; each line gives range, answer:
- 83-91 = 1.21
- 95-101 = 1.3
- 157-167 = 1.41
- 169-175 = 1.44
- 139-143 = 1.27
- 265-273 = 1.12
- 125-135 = 1.26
